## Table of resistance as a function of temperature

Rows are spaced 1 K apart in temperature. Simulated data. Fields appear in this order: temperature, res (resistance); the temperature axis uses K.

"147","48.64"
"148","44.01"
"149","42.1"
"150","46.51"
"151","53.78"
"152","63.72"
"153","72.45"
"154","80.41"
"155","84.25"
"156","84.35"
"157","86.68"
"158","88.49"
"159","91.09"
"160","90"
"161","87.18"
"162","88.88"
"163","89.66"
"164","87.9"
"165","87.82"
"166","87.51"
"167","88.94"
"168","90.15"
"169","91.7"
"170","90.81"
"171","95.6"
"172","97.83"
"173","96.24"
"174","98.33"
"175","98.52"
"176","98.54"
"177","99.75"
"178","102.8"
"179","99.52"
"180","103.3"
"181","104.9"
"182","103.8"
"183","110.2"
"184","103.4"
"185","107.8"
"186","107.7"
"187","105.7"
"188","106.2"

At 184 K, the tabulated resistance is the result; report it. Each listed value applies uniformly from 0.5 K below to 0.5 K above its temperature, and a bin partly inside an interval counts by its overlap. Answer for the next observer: 103.4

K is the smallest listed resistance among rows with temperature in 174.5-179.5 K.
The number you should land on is 98.52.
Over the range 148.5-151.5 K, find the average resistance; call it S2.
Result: 47.5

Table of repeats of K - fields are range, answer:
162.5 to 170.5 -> 87.51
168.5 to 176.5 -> 90.81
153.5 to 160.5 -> 80.41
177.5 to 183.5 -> 99.52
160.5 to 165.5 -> 87.18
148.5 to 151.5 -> 42.1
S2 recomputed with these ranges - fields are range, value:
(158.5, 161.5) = 89.4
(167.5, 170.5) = 90.9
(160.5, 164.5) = 88.4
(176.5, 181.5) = 102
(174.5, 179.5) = 99.8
